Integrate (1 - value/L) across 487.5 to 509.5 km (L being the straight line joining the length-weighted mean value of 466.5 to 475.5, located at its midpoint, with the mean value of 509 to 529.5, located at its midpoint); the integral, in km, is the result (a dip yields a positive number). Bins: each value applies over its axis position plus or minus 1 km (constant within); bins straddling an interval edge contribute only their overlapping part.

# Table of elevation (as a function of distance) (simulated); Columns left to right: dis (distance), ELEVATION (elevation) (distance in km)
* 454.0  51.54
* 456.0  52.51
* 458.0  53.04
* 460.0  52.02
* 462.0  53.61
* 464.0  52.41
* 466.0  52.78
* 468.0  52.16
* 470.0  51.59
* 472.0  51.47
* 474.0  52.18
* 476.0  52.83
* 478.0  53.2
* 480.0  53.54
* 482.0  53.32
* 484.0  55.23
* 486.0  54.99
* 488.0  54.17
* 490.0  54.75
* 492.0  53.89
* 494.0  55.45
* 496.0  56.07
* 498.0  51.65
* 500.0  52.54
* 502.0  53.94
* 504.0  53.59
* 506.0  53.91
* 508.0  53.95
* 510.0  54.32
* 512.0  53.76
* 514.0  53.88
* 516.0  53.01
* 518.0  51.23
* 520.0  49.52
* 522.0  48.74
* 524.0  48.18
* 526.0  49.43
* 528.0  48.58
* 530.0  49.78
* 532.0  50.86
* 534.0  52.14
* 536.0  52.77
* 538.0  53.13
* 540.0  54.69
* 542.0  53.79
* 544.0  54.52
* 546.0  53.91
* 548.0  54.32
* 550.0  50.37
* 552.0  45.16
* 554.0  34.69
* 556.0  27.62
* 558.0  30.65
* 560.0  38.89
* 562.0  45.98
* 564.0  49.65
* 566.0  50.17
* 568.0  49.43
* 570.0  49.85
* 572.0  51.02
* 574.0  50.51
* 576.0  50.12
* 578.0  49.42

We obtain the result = -1.1 km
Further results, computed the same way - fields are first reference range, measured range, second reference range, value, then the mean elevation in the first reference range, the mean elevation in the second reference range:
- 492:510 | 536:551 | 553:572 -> -2.47 km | 53.9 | 42.4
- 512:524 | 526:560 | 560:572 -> 1.41 km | 51.2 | 48.3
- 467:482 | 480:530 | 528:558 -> -2.04 km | 52.5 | 48.5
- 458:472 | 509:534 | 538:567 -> -1.31 km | 52.4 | 46.3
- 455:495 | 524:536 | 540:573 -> -0.37 km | 53.3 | 46.5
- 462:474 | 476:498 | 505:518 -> -0.60 km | 52.2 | 53.6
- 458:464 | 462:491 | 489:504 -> 0.07 km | 52.8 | 54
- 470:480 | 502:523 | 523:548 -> -0.22 km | 52.4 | 51.9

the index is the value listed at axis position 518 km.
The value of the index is 51.23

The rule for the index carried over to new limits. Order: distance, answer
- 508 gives 53.95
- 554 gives 34.69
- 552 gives 45.16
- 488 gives 54.17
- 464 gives 52.41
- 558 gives 30.65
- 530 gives 49.78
